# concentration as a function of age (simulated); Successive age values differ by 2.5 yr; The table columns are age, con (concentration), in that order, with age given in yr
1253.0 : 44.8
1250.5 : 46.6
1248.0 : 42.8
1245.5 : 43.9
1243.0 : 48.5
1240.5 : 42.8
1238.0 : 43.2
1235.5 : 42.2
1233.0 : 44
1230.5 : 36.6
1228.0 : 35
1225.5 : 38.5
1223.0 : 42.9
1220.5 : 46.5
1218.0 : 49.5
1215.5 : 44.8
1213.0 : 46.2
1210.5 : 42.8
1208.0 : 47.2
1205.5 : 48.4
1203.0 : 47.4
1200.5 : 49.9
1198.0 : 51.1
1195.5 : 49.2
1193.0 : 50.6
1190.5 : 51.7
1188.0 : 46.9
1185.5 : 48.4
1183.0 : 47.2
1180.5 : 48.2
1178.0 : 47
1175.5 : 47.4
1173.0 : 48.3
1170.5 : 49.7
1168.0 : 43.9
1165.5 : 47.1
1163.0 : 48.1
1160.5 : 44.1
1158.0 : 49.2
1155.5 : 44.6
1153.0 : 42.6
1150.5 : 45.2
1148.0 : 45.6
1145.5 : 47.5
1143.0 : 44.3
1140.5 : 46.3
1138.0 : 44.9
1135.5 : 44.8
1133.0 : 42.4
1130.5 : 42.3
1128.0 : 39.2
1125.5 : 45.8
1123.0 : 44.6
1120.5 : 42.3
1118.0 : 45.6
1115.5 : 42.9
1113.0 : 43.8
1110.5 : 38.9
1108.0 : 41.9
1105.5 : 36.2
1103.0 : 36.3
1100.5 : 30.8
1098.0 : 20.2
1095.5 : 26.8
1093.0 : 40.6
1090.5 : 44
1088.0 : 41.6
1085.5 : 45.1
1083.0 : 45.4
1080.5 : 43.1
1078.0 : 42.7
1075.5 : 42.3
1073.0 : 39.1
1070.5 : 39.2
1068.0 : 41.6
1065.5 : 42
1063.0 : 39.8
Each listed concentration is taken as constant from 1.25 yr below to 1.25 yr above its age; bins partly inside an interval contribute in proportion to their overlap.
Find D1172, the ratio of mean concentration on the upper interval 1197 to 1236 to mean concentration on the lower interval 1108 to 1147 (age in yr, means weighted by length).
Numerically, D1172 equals 1.0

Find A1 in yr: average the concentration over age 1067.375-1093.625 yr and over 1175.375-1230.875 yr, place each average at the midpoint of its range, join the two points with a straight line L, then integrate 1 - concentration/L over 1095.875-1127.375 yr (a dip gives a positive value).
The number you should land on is 3.3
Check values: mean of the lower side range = 42.3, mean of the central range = 38.8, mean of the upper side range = 46.4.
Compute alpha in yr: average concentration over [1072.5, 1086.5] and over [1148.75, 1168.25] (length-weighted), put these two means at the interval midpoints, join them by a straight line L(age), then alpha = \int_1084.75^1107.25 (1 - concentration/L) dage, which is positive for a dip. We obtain 4.1 yr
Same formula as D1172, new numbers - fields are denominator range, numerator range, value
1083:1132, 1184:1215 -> 1.22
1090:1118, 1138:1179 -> 1.26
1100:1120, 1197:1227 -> 1.15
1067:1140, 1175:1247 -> 1.13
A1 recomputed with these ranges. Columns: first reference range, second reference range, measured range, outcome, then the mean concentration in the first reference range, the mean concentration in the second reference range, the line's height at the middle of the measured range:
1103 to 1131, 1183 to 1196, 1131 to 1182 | -0.20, 41.9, 49.2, 45.8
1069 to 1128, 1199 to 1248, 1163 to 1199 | -4.65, 40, 44.2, 42.8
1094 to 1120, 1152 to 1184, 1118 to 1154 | -2.47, 36.6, 46.8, 41.4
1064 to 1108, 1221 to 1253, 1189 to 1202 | -2.81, 38.7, 42.4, 41.4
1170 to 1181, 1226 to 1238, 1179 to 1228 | -3.32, 48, 39.8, 43.9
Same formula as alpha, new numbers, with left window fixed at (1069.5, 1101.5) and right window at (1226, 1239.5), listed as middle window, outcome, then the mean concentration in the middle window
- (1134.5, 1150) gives -2.52 yr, 45.6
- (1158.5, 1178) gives -3.74 yr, 47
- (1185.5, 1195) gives -2.35 yr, 49.5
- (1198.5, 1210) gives -2.37 yr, 48.1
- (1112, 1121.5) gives -1.16 yr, 43.7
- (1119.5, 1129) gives -1.00 yr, 43.1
